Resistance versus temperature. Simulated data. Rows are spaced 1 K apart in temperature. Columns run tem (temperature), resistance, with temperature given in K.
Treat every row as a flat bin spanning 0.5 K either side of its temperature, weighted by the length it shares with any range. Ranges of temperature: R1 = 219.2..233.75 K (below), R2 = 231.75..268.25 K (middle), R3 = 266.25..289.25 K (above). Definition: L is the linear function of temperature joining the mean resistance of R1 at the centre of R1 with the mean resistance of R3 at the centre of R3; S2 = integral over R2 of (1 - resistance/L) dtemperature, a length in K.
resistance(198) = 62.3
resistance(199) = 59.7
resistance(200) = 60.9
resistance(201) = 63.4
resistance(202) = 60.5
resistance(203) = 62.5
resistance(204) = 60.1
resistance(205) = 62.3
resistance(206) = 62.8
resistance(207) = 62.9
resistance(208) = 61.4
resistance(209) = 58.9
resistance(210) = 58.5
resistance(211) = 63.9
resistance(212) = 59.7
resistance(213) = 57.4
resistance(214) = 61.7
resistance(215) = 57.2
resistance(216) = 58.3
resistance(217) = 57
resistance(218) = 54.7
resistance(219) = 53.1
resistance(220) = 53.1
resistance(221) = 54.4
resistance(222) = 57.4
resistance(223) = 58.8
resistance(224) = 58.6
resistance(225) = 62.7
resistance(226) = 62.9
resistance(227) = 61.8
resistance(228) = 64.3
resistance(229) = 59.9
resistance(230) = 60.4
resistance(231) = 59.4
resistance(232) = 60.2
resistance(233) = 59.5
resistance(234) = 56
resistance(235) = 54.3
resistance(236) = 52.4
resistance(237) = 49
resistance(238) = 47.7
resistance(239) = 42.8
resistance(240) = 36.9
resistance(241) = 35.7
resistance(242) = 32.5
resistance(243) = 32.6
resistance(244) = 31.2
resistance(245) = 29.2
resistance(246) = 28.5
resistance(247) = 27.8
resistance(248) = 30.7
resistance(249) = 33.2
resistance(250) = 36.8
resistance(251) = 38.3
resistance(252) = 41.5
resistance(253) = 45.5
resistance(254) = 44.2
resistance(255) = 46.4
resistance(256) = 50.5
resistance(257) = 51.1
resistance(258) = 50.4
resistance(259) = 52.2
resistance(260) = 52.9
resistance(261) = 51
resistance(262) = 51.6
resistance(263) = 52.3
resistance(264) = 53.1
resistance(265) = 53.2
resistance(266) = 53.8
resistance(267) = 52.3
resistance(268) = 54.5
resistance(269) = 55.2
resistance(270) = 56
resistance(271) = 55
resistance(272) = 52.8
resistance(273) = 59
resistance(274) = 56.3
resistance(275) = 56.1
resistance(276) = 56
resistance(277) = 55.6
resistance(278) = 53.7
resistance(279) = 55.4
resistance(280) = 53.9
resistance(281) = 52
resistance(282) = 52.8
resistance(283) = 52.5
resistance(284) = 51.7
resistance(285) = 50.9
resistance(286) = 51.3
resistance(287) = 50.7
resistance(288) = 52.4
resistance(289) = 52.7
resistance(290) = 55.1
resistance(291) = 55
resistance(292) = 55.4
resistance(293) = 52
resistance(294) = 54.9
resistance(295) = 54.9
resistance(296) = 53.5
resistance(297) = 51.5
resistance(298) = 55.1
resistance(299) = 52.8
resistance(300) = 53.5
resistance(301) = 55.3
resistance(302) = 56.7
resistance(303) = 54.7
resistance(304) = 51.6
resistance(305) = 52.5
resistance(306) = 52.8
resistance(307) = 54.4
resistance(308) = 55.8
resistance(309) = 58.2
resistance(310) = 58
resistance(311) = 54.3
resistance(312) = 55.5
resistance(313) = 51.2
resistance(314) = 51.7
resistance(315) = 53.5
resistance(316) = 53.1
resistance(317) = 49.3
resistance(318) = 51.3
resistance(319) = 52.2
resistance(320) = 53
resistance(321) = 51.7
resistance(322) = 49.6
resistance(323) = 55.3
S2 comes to 7.5 K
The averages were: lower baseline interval 59.3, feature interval 45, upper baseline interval 53.9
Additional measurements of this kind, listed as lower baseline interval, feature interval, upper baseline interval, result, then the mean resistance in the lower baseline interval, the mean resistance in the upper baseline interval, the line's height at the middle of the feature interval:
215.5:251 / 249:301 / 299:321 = -0.5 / 48.8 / 53.7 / 51.5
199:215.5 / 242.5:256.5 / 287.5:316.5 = 5.1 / 60.8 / 54.1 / 57.8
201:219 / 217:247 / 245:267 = 1.5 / 59.9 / 44.8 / 52.7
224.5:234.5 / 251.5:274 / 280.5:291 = 1.6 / 60.7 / 52.3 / 55.8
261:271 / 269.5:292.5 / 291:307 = -0.1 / 53.5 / 53.9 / 53.7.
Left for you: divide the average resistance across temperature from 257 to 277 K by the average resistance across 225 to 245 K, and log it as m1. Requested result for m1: 1.07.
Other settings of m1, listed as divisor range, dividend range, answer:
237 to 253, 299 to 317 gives 1.51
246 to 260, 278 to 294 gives 1.26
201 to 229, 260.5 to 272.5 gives 0.90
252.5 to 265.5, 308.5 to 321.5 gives 1.06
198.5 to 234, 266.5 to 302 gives 0.90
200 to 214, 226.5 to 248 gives 0.76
